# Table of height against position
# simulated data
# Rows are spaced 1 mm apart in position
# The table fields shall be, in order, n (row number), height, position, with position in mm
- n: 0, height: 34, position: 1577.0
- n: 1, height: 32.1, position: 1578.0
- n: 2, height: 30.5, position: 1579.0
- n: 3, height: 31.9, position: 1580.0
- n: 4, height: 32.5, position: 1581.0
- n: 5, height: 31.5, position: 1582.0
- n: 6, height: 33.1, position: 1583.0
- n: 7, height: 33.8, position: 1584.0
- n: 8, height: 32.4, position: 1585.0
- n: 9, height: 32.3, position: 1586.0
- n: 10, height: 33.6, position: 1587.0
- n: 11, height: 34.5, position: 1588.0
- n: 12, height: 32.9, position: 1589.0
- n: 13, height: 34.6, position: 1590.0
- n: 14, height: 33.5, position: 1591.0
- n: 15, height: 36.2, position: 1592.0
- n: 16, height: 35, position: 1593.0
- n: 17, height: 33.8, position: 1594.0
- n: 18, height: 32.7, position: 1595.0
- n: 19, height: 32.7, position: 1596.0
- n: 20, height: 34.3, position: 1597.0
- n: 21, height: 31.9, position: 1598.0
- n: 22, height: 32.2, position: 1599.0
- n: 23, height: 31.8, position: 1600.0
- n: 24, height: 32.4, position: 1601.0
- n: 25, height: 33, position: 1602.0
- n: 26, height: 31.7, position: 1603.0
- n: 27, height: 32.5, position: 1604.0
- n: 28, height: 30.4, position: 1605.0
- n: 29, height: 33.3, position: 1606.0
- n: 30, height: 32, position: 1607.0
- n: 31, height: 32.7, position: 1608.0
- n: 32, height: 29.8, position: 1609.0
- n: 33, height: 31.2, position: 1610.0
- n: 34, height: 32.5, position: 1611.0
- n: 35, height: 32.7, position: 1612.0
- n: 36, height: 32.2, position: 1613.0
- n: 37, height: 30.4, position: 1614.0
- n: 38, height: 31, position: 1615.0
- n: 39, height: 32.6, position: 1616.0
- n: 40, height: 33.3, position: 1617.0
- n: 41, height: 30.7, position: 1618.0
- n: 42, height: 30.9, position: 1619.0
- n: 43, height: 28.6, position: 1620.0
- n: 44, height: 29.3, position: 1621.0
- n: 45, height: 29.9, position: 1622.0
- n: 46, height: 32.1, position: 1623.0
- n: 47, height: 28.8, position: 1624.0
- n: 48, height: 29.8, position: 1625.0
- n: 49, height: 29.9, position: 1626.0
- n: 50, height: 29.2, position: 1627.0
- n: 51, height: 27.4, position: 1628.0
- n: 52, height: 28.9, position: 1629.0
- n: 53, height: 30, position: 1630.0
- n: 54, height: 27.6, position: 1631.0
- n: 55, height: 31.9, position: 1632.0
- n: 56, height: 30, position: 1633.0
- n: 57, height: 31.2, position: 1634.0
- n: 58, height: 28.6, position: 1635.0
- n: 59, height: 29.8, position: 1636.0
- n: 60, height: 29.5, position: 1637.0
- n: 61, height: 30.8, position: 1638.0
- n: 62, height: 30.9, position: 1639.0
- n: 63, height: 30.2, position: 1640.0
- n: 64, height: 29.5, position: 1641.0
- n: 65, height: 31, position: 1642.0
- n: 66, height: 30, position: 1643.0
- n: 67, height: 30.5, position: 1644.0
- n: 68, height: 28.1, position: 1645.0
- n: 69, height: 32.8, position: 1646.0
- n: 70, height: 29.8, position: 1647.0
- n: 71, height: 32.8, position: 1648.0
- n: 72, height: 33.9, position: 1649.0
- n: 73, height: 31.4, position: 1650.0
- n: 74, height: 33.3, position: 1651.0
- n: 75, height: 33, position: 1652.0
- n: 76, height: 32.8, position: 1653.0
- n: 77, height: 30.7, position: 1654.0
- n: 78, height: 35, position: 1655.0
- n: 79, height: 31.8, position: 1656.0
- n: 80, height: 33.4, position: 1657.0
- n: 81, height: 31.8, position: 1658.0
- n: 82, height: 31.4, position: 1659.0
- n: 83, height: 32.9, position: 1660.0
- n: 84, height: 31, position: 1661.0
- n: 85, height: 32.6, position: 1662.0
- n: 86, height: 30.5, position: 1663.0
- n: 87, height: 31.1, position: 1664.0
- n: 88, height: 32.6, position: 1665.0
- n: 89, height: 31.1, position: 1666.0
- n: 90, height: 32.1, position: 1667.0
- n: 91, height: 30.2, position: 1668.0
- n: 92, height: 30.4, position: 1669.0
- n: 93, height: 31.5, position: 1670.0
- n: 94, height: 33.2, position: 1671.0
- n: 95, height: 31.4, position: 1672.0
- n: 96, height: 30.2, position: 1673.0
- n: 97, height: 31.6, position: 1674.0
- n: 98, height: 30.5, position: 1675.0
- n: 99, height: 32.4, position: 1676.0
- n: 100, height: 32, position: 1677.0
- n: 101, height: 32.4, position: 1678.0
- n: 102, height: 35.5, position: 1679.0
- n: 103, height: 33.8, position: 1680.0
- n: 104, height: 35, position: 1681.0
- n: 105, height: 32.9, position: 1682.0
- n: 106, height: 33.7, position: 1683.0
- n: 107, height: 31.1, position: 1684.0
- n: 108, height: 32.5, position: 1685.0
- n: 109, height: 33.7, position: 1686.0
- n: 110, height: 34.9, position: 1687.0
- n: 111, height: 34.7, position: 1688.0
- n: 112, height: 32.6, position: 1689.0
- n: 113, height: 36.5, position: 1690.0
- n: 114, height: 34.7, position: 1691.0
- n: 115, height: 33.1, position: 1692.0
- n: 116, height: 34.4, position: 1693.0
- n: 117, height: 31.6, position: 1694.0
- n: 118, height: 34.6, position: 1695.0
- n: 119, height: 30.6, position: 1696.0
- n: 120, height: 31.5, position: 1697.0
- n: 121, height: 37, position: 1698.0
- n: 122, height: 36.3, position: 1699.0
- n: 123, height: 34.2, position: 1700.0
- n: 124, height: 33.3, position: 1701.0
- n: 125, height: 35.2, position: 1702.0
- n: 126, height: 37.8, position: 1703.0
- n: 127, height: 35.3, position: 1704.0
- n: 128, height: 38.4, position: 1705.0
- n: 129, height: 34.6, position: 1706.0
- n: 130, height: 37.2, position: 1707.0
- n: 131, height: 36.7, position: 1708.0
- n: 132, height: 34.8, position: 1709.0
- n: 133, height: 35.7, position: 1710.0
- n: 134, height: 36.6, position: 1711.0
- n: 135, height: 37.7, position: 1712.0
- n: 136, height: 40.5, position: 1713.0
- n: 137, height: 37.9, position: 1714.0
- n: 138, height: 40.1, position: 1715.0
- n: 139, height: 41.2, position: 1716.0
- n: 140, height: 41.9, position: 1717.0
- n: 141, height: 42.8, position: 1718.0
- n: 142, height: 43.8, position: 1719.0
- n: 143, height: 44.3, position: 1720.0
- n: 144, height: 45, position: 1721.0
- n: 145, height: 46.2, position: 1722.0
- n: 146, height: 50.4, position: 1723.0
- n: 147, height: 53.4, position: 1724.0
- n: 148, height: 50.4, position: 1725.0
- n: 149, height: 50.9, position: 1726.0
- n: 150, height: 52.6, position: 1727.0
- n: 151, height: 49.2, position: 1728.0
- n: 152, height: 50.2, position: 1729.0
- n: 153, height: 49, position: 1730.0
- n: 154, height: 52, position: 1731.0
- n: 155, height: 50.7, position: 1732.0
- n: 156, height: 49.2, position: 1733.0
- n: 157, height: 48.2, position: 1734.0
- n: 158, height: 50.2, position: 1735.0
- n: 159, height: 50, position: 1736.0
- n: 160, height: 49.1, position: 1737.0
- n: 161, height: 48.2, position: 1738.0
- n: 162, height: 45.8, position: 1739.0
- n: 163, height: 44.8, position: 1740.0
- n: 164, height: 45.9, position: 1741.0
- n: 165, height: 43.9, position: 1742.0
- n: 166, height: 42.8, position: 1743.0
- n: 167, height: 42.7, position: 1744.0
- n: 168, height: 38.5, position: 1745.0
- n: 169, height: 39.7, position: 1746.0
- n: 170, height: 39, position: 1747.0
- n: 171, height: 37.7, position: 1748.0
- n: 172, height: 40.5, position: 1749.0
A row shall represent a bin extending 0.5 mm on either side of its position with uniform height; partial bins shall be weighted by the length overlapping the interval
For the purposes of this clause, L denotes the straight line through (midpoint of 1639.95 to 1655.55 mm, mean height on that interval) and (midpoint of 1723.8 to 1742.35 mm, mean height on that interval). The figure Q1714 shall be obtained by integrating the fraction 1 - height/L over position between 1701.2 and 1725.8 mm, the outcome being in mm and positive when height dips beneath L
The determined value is 2.42 mm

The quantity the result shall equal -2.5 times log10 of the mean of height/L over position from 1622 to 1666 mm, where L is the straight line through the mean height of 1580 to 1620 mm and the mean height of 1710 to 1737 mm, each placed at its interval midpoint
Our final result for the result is 0.21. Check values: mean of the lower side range 32.5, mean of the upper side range 46.2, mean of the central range 30.9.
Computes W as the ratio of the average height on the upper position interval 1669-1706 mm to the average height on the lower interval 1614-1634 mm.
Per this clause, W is 1.11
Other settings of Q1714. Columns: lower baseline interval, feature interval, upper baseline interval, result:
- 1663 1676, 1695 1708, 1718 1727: 2.0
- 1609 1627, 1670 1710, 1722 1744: 7.7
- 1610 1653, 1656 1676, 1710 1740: 2.6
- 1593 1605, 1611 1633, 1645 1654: 1.4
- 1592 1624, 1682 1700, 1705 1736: 3.3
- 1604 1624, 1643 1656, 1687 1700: 0.2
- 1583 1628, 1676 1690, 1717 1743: 2.8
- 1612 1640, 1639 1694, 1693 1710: 0.9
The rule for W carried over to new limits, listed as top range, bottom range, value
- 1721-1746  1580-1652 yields 1.52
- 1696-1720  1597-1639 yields 1.21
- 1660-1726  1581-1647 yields 1.14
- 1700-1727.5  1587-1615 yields 1.26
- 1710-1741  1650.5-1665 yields 1.43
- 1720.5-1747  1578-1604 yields 1.44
